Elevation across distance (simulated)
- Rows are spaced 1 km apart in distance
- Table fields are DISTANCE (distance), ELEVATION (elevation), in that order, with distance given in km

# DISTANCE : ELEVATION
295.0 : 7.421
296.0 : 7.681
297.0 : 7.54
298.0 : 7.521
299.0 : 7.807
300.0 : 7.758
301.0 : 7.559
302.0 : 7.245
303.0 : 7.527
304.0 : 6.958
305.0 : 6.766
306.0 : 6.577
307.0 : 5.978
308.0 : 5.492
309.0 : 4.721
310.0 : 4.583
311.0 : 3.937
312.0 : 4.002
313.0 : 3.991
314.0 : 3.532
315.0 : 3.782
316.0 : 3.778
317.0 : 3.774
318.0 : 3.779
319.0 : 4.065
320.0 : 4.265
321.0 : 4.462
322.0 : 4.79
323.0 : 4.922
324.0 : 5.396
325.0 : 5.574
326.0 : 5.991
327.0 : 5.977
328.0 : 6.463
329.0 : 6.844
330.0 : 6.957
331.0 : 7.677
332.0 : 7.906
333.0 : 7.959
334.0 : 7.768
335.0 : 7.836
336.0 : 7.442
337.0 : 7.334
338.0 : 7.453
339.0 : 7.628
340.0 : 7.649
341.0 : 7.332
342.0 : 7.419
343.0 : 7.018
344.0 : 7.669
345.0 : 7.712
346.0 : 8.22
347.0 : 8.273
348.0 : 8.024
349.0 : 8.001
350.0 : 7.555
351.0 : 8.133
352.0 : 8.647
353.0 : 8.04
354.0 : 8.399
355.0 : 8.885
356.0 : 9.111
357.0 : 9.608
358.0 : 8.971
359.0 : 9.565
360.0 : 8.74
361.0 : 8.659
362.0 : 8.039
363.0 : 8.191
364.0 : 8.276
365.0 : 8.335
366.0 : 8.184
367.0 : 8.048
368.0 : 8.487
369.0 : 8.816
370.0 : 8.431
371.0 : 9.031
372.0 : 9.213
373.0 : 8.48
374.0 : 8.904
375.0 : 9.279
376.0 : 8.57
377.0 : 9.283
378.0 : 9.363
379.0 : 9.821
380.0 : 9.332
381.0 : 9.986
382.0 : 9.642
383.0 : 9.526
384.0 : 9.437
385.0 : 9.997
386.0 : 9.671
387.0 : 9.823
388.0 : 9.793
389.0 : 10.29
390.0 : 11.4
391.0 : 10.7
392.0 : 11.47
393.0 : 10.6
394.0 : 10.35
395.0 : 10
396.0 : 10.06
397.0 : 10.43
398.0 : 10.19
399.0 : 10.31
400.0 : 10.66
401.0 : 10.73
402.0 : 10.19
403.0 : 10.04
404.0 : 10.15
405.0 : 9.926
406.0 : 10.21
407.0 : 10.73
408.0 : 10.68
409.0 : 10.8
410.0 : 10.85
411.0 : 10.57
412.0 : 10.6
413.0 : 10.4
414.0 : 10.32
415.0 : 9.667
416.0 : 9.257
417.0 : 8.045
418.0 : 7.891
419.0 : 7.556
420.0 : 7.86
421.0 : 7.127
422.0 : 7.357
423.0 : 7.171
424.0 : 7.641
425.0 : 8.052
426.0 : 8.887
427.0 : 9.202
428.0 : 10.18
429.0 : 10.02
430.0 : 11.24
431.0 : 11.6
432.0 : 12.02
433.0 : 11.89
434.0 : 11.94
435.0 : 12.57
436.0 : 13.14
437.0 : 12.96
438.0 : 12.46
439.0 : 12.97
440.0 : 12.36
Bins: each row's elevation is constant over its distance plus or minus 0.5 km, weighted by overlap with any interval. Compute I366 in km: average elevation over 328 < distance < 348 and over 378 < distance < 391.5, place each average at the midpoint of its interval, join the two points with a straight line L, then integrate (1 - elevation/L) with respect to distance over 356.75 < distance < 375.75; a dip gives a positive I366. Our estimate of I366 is 0.6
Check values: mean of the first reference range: 7.57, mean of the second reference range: 9.93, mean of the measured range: 8.68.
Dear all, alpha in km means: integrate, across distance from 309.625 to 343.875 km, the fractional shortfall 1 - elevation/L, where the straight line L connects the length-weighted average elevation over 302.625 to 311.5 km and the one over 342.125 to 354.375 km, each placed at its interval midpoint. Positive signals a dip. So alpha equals 5.2 km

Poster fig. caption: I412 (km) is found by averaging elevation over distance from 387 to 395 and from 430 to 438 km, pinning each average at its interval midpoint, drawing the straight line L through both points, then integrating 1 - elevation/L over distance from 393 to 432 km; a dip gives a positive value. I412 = 5.7 km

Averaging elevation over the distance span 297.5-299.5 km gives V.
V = 7.66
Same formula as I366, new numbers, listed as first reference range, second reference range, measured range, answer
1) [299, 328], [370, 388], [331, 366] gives -3.0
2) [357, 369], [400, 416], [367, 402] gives -1.2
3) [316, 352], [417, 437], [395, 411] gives -2.6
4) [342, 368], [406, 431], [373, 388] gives -1.3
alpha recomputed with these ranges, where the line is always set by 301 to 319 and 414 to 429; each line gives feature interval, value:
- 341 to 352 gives -2.87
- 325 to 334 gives -1.94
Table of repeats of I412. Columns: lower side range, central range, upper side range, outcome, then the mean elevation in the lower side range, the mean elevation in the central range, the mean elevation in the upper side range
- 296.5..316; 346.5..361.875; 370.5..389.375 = -0.7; 5.91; 8.56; 9.44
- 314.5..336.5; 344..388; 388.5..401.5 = -1.4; 5.79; 8.81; 10.6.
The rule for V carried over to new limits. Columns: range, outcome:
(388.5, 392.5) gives 11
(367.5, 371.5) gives 8.69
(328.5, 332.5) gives 7.35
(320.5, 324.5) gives 4.89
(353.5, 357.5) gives 9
